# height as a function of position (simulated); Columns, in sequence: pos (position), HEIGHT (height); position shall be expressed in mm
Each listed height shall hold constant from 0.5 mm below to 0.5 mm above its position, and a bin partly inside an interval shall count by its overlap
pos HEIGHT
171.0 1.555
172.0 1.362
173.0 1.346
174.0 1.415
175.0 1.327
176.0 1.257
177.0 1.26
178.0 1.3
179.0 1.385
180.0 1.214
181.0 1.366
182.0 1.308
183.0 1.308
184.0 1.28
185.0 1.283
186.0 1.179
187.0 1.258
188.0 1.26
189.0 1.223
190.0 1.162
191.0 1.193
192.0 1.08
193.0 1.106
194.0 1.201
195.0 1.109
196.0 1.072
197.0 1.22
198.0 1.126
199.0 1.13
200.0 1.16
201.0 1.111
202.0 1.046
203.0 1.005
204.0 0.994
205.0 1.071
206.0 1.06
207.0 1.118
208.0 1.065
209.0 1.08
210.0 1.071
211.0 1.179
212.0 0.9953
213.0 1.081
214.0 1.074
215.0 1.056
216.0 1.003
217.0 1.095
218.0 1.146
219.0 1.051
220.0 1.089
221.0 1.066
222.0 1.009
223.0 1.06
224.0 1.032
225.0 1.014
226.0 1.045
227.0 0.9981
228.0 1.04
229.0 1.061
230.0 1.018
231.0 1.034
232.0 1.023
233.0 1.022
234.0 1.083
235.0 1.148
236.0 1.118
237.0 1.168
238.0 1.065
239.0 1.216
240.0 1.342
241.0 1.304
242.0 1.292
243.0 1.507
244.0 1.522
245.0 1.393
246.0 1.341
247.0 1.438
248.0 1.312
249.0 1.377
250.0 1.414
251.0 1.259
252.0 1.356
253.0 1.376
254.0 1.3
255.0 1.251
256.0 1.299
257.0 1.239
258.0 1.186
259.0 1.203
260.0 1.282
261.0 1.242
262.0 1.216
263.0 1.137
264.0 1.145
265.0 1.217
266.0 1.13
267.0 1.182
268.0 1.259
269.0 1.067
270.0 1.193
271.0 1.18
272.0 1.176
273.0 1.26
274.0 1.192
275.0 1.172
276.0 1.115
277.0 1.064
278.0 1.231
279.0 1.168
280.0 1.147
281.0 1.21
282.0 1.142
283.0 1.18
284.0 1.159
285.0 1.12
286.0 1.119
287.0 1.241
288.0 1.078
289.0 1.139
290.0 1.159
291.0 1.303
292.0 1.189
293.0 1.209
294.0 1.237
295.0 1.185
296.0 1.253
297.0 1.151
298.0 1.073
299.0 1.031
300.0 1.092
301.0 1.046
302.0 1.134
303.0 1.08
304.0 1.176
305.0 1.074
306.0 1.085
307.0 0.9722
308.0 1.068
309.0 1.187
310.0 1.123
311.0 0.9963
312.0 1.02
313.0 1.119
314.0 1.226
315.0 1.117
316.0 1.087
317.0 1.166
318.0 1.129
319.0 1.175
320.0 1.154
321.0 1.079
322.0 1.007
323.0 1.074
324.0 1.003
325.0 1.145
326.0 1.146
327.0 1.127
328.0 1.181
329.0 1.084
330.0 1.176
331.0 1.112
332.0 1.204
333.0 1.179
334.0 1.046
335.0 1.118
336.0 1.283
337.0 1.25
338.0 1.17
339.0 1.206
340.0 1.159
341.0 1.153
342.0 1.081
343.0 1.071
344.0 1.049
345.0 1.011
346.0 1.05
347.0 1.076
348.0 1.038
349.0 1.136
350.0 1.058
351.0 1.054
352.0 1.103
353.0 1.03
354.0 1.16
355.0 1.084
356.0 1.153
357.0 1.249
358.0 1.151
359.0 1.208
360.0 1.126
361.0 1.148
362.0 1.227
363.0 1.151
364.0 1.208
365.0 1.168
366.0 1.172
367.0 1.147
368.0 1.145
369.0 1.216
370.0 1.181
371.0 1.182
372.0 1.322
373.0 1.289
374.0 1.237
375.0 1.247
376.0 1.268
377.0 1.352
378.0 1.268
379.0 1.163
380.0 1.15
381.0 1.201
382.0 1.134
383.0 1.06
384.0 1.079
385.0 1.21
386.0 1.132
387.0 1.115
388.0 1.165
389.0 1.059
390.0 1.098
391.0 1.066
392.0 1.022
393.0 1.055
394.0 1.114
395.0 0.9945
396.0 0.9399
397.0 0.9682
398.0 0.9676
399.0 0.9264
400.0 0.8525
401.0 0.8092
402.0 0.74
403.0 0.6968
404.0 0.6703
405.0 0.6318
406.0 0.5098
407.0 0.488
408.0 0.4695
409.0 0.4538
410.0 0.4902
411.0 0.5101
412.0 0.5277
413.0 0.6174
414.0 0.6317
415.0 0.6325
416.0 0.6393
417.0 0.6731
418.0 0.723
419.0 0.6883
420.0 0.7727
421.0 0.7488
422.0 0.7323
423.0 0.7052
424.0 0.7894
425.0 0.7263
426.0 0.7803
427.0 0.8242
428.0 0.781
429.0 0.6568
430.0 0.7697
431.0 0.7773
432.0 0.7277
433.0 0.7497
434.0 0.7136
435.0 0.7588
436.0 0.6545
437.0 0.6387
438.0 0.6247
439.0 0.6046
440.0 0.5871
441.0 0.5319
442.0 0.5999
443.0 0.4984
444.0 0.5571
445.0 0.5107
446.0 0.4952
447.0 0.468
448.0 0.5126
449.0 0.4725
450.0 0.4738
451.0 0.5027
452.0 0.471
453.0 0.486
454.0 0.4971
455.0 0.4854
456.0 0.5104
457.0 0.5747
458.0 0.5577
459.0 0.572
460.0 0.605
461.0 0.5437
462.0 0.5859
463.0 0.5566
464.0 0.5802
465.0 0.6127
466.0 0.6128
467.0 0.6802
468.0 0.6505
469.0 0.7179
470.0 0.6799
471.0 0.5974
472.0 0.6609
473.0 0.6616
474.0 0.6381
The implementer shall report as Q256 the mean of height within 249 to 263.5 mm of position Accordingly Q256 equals 1.27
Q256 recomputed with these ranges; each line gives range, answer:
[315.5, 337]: 1.13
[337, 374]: 1.15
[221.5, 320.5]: 1.17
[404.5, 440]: 0.662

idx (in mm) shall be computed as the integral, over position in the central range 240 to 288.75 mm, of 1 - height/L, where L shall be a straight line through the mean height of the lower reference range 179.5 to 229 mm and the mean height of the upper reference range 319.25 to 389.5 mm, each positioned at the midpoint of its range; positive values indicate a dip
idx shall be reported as -4.6 mm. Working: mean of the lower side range 1.12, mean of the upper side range 1.15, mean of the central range 1.24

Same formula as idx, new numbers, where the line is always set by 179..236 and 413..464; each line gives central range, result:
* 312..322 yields -2.8 mm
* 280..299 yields -4.7 mm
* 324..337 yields -4.5 mm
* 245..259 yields -4.1 mm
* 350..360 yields -4.1 mm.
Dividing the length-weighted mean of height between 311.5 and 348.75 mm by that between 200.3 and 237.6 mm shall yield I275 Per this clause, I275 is 1.1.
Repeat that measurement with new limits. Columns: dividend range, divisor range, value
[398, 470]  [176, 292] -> 0.53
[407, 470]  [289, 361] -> 0.55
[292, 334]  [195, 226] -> 1.04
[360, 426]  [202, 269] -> 0.81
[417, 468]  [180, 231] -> 0.56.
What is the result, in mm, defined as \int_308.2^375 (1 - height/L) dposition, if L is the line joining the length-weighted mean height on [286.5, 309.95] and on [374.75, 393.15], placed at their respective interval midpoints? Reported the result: 0.3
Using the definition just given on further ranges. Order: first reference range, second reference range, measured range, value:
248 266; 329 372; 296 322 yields 2.0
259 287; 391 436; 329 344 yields -2.6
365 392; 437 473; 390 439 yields 7.9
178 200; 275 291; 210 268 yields 0.1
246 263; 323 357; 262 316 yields 3.4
